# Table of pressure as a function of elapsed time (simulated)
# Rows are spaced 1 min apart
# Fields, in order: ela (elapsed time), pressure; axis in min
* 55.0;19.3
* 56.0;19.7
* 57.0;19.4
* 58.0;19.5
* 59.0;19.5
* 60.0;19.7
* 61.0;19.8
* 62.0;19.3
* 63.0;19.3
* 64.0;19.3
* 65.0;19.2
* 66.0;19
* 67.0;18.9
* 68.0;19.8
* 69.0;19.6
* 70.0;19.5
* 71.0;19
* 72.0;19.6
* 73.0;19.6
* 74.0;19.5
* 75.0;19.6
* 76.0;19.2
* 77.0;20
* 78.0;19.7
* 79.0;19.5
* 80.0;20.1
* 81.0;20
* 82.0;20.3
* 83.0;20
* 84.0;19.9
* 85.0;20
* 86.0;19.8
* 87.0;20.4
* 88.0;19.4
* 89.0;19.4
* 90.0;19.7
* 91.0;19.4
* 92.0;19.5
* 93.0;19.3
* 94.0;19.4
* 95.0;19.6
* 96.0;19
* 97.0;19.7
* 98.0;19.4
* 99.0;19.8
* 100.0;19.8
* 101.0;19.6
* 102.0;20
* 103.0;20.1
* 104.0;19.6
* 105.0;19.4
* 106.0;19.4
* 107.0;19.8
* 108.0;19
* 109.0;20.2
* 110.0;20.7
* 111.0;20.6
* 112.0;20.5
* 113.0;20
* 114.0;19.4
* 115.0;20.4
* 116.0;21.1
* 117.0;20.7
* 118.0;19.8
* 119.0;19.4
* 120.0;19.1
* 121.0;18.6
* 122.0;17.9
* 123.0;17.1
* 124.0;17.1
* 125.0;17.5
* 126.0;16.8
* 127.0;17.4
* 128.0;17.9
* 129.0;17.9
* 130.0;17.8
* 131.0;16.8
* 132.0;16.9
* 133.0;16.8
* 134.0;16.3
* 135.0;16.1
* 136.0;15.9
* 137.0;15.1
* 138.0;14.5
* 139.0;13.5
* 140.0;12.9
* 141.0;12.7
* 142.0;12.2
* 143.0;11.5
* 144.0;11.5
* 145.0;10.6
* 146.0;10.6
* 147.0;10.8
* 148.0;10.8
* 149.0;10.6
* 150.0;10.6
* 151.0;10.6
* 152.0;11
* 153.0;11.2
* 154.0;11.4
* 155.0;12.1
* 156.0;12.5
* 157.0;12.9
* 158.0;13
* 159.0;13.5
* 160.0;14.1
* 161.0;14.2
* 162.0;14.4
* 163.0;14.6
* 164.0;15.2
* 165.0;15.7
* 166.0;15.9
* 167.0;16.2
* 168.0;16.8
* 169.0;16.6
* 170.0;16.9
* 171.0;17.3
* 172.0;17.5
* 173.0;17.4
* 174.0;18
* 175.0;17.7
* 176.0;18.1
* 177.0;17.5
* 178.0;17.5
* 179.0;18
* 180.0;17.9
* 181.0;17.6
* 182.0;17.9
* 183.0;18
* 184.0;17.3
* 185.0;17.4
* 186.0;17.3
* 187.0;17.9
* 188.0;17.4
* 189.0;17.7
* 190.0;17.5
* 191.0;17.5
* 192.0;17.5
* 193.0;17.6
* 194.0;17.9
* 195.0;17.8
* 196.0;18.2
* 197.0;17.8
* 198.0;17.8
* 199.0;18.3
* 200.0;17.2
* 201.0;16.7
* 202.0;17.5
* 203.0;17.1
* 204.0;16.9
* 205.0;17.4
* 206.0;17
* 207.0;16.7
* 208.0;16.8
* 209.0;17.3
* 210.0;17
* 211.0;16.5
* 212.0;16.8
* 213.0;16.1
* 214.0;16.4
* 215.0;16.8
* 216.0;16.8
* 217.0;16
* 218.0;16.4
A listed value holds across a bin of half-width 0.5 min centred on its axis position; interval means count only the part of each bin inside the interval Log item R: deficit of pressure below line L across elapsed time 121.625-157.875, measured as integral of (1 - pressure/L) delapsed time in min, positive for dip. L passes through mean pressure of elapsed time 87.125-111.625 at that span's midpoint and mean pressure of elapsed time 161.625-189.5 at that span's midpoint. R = 8.5 min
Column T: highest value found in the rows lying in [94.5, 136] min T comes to 21.1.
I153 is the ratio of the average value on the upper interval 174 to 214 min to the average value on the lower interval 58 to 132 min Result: 0.9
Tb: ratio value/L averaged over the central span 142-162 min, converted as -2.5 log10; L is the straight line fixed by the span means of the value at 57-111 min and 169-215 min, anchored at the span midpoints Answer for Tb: 0.468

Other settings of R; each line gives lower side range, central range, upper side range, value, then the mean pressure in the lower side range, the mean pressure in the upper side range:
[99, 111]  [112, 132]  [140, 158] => -2.4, 19.8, 11.5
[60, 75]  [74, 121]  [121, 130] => -3.5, 19.4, 17.5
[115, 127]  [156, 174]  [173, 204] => 2.6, 18.7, 17.6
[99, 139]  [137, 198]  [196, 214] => 8.6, 18.5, 17.1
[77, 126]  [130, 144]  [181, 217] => 3.0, 19.6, 17.3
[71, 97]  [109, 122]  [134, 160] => -3.2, 19.7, 12.4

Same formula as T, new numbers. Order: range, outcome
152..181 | 18.1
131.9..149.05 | 16.9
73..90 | 20.4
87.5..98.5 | 19.7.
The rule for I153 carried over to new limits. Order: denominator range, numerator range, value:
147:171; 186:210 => 1.29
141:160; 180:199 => 1.52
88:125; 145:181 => 0.74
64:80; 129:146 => 0.74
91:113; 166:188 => 0.88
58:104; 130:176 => 0.72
